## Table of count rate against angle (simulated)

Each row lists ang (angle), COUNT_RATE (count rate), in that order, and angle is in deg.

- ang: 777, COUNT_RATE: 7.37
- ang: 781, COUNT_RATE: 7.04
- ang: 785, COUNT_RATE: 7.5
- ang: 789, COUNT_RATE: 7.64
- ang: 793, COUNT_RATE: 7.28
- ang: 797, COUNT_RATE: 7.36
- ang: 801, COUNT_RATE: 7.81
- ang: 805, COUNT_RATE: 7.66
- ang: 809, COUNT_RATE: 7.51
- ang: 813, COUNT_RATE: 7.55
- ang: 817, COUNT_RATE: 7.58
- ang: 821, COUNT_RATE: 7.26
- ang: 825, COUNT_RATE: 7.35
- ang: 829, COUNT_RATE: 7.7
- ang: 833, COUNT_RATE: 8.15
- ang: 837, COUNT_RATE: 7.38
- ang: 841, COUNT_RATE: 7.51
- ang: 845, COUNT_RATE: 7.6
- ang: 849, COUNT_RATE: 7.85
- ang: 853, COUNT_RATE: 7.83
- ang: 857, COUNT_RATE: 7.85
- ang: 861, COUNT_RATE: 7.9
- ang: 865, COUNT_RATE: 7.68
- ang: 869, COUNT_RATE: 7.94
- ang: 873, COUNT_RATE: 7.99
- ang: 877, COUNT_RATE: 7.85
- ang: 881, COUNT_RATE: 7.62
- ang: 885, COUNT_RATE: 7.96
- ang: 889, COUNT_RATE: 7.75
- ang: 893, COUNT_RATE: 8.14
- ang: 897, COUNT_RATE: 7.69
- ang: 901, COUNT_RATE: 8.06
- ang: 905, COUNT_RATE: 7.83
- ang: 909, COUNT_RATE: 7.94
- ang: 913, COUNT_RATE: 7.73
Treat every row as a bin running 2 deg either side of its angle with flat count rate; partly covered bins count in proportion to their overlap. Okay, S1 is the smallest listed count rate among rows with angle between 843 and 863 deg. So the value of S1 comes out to 7.6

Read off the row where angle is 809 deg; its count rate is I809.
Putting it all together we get 7.51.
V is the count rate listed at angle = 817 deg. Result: 7.58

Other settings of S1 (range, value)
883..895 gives 7.75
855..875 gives 7.68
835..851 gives 7.38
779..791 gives 7.04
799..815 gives 7.51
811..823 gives 7.26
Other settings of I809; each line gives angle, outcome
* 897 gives 7.69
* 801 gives 7.81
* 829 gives 7.7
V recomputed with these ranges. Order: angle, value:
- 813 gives 7.55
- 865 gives 7.68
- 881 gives 7.62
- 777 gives 7.37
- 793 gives 7.28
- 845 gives 7.6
